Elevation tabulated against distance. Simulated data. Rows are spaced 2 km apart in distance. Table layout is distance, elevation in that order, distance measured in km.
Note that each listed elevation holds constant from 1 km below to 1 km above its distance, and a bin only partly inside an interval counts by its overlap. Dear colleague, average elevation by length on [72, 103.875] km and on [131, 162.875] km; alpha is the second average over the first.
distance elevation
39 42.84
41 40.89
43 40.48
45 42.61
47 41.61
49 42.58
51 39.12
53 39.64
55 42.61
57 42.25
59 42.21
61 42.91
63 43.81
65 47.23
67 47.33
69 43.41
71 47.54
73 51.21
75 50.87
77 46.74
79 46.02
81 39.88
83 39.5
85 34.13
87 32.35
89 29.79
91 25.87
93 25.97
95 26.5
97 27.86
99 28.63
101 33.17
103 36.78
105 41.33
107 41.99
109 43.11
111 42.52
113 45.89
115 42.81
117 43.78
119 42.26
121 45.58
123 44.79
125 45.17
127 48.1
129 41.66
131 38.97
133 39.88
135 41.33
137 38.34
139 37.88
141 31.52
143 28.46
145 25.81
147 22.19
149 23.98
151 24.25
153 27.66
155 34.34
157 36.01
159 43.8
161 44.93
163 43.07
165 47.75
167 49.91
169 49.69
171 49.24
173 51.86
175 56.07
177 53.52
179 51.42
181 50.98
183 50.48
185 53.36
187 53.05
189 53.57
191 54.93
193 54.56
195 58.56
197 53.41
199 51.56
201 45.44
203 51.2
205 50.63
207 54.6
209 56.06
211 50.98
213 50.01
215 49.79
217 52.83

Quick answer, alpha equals 0.9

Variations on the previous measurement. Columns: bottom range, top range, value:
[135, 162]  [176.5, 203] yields 1.61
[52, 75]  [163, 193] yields 1.15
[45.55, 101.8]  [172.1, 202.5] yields 1.34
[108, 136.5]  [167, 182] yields 1.20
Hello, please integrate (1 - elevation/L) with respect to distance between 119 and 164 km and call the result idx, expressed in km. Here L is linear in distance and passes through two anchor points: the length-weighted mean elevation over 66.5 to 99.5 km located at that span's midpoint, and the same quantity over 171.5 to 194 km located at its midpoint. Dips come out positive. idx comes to 9.3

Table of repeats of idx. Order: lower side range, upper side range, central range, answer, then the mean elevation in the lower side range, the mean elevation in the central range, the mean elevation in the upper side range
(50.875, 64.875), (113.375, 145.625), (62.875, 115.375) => 2.7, 42.3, 39.2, 40.1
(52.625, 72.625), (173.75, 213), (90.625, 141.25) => 9.6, 44.3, 38.8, 52.8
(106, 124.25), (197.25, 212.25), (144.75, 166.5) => 5.9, 43.7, 34.6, 51.6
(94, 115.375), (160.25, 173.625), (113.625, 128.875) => -1.7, 37.2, 44.5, 48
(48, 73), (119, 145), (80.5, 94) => 3.2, 43.7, 32.2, 39.7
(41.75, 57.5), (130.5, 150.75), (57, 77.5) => -3.4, 41.3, 46.1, 32.4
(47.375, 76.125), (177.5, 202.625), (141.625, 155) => 6.3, 44.4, 26.2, 52.6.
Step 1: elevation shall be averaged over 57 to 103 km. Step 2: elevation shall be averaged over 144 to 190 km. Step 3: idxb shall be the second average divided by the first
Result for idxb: 1.1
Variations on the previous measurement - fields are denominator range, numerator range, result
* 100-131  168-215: 1.23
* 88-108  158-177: 1.53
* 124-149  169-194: 1.46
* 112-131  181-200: 1.21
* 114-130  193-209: 1.19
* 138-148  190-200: 1.87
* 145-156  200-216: 1.93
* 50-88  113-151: 0.88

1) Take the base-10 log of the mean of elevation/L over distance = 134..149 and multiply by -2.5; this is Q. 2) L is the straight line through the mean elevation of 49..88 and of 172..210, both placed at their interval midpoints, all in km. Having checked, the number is 0.47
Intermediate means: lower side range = 43.1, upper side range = 52.9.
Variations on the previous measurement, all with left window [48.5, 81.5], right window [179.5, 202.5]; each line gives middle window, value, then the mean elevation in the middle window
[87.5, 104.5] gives 0.49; 29.8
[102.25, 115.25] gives 0.13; 42.1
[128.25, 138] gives 0.22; 40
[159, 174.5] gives 0.07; 48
